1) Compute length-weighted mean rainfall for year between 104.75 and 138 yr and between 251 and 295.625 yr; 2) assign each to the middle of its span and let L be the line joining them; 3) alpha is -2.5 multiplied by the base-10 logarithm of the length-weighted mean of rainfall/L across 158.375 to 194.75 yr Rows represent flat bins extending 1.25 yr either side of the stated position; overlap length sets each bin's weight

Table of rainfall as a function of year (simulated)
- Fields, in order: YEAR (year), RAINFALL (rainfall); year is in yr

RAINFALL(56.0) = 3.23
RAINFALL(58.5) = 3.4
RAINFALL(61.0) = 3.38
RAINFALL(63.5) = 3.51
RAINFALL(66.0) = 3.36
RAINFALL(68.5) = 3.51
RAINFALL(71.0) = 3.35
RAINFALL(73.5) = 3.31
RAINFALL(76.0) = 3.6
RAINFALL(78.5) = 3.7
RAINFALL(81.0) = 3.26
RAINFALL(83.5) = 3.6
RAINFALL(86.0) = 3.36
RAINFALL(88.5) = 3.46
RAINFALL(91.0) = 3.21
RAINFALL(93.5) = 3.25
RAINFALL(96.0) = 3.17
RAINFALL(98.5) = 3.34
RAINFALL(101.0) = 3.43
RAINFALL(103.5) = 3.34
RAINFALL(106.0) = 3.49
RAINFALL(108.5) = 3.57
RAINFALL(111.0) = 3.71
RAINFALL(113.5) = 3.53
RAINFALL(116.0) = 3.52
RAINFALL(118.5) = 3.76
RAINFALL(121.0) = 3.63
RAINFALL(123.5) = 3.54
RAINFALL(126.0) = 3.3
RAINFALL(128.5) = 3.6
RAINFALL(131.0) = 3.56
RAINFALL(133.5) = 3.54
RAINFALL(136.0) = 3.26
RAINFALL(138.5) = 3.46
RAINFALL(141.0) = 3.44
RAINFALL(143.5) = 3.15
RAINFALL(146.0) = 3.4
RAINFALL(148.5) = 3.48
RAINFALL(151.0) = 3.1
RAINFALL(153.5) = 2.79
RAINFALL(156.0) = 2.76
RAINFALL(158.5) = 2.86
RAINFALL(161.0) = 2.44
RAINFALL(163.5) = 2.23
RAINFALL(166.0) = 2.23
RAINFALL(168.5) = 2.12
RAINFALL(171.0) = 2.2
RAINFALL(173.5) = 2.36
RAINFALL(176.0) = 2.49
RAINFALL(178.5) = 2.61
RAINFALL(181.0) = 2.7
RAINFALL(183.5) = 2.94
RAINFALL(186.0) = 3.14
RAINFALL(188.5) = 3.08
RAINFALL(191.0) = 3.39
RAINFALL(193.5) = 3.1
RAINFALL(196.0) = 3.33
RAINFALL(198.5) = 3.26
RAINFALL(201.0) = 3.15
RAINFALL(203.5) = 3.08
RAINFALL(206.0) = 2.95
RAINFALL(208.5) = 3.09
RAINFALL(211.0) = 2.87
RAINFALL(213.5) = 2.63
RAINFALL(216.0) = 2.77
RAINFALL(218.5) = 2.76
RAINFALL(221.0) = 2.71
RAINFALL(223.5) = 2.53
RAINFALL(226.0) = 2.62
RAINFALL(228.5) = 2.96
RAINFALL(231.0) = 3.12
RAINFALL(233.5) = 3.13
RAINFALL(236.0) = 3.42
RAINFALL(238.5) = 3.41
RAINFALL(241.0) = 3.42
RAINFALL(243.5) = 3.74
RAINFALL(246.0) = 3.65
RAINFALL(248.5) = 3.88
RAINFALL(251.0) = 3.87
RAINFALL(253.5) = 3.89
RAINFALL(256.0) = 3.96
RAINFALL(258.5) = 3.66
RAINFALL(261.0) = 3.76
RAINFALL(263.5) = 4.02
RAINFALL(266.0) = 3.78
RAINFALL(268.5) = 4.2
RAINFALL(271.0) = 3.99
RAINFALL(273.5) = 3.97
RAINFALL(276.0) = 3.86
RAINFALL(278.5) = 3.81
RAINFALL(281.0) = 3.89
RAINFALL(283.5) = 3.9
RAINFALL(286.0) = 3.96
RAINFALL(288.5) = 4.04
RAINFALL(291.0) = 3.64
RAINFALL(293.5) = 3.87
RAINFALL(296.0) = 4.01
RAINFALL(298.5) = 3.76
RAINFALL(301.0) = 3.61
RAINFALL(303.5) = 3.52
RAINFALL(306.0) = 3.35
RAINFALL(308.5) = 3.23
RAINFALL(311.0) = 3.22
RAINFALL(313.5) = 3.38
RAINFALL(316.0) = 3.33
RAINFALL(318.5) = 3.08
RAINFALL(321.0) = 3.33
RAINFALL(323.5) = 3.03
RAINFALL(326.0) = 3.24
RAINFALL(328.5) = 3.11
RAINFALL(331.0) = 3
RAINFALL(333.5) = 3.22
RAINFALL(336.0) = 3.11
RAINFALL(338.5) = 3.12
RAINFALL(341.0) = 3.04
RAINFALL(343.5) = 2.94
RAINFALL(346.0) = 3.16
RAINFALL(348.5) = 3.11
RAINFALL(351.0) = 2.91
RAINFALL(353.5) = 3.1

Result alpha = 0.352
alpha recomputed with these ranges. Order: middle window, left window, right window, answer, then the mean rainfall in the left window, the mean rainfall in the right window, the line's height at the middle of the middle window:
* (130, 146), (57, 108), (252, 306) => 0.041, 3.4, 3.85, 3.53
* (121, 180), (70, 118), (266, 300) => 0.201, 3.44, 3.91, 3.58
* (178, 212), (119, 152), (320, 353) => 0.092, 3.43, 3.1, 3.33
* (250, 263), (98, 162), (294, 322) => -0.125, 3.35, 3.45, 3.42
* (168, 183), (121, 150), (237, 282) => 0.404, 3.44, 3.82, 3.56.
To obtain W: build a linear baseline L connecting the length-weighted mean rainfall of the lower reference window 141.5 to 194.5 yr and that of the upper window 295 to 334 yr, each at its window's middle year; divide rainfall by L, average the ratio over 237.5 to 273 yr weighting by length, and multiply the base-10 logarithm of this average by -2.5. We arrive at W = -0.22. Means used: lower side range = 2.8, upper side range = 3.34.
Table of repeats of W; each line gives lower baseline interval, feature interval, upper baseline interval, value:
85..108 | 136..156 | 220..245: 0.01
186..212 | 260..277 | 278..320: -0.14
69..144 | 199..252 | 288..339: 0.09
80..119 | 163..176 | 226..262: 0.47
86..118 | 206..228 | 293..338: 0.22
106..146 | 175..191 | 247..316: 0.24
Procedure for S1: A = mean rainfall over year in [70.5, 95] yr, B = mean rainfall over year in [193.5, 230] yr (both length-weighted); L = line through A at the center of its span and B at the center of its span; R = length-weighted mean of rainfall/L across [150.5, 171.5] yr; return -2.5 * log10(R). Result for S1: 0.23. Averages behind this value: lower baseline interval 3.41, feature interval 2.52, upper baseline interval 2.92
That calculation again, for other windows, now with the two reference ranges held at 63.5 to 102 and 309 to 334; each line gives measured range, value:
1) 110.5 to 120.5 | -0.08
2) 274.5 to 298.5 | -0.20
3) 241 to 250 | -0.14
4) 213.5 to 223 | 0.21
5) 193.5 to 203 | 0.03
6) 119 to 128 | -0.05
